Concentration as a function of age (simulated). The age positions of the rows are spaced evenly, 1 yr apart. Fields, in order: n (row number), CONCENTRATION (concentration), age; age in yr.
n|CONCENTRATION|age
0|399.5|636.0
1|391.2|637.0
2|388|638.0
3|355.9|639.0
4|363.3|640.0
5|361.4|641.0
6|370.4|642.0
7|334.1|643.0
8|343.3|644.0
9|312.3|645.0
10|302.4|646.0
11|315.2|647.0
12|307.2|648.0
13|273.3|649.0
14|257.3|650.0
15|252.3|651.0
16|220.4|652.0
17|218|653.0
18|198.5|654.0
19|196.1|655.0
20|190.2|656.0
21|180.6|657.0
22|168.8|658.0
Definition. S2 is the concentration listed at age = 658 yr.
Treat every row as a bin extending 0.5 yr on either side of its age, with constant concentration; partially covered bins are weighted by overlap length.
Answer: 168.8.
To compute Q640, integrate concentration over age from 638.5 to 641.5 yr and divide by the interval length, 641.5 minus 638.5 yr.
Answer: 360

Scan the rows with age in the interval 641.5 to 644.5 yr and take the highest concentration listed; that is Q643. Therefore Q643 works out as 370.4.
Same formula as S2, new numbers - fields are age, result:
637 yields 391.2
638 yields 388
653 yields 218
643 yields 334.1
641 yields 361.4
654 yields 198.5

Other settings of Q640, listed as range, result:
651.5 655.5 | 208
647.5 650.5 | 279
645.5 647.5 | 309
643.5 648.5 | 316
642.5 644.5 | 339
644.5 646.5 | 307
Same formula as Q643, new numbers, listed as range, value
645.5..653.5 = 315.2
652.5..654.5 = 218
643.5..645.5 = 343.3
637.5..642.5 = 388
